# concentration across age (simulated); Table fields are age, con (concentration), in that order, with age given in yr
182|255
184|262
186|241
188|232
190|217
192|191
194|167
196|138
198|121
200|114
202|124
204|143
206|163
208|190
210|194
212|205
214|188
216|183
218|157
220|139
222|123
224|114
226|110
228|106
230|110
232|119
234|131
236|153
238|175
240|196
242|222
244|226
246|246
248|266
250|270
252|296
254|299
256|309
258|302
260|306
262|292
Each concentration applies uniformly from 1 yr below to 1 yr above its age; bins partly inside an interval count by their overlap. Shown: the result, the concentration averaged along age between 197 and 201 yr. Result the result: 118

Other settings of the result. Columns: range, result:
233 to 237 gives 142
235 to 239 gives 164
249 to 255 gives 288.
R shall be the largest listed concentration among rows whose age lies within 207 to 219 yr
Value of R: 205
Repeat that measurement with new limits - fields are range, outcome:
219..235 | 139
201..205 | 143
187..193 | 232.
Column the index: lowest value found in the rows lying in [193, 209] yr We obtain 114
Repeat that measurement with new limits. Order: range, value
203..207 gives 143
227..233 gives 106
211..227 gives 110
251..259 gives 296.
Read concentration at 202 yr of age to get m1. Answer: 124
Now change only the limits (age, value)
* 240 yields 196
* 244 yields 226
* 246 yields 246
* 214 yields 188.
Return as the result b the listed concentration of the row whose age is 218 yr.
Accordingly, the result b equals 157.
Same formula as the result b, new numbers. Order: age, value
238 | 175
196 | 138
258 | 302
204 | 143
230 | 110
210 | 194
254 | 299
